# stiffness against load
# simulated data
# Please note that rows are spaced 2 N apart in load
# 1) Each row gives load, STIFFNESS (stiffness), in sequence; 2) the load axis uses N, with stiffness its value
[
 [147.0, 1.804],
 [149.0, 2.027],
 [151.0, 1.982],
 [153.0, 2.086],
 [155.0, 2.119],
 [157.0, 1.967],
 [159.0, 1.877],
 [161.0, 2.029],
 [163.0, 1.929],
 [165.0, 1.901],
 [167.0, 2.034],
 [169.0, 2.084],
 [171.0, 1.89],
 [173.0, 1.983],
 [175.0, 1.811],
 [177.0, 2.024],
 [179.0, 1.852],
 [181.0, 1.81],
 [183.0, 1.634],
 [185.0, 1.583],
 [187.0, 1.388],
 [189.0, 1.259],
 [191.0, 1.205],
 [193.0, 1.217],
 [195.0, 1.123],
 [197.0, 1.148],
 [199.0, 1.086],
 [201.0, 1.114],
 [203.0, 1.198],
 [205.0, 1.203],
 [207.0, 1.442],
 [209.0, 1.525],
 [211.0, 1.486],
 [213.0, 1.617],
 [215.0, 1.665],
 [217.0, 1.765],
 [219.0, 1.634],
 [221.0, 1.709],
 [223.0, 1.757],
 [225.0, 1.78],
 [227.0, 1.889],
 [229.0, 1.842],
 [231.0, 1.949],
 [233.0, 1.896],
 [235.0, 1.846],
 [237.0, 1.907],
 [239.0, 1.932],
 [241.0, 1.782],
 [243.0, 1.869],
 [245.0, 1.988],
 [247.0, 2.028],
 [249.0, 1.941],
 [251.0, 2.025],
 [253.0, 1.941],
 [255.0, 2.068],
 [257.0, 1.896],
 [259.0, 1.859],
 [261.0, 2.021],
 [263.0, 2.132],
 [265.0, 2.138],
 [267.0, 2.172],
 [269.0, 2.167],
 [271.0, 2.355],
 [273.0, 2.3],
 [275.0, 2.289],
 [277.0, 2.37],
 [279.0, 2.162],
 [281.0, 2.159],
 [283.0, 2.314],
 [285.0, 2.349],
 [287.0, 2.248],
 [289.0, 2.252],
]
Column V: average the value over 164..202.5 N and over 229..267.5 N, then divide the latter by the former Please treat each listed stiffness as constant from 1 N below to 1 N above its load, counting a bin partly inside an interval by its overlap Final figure 1.2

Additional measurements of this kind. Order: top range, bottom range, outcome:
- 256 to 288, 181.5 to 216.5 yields 1.61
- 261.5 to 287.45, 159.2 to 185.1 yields 1.18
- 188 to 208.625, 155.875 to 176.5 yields 0.62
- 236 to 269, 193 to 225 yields 1.38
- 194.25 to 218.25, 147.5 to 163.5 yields 0.69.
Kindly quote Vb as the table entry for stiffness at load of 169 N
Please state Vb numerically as 2.084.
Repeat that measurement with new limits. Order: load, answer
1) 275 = 2.289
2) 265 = 2.138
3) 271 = 2.355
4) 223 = 1.757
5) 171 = 1.89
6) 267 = 2.172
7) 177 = 2.024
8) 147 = 1.804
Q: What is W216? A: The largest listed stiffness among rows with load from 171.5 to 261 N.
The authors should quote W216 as 2.068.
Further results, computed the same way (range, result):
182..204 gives 1.634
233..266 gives 2.138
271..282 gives 2.37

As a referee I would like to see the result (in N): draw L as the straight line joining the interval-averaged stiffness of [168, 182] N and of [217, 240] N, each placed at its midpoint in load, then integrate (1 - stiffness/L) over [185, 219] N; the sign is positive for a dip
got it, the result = 9.38 N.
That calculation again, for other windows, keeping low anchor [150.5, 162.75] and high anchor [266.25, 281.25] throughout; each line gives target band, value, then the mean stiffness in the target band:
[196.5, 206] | 4.3 N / 1.15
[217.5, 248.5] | 4.5 N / 1.85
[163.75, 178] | 0.5 N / 1.96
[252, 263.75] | 1.3 N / 1.98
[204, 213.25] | 2.9 N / 1.44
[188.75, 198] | 4.0 N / 1.18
